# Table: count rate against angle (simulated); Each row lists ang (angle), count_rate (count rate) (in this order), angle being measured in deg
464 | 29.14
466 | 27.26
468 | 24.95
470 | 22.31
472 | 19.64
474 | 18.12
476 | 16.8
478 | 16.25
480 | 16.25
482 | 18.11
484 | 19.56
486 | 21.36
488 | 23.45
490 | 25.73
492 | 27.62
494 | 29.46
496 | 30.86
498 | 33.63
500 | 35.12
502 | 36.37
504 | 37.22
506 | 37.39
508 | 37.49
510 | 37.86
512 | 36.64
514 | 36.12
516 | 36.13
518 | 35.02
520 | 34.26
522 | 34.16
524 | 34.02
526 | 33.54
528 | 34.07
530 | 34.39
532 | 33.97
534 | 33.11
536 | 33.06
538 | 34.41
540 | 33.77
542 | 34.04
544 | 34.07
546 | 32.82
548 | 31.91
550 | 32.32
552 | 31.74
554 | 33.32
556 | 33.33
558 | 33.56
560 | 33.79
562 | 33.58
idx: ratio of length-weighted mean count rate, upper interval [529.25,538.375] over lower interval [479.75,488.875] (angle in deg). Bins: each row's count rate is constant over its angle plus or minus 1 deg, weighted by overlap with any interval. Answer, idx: 1.69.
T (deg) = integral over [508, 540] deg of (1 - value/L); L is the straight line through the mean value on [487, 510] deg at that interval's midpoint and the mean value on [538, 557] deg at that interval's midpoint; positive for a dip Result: -1.9 deg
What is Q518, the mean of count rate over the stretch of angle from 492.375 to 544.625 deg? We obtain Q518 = 34.5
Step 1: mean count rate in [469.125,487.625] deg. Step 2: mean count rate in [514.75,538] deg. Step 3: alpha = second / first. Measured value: 1.8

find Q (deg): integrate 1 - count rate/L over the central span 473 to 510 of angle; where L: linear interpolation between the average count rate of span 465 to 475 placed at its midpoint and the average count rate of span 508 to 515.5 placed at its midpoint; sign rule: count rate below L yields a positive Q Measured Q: 4.3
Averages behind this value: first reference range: 22.5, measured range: 27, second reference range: 36.9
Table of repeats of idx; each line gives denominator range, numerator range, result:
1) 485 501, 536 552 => 1.17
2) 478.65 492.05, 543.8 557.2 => 1.55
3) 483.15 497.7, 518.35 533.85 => 1.32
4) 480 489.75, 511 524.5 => 1.71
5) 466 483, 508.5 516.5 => 1.88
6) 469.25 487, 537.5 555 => 1.77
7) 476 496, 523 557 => 1.51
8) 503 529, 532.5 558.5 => 0.93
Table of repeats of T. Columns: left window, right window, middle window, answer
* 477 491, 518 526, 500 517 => -4.5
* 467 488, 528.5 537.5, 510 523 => -2.7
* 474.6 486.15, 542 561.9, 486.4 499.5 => -5.0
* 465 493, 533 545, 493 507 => -4.7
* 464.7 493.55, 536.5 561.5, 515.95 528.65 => -2.5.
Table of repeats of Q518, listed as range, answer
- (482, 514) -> 31.1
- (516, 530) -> 34.3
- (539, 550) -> 33.2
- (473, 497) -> 22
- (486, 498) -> 27.4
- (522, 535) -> 33.9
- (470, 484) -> 18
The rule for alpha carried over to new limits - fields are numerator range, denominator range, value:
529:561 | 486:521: 1.00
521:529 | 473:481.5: 2.01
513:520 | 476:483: 2.11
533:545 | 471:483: 1.93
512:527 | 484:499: 1.30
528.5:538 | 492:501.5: 1.05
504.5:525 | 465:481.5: 1.79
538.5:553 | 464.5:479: 1.57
